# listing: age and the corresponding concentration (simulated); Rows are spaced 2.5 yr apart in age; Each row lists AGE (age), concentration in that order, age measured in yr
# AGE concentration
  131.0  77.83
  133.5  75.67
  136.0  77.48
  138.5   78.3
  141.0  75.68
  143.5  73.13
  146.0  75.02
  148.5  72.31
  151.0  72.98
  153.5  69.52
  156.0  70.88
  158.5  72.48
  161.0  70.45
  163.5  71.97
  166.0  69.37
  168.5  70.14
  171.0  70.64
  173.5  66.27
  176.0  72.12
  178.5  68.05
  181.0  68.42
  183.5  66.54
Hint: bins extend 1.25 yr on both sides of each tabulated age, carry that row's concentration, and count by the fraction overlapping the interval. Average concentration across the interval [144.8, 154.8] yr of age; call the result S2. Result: 72.4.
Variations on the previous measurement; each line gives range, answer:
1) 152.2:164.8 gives 71.1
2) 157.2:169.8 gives 70.9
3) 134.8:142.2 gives 77.2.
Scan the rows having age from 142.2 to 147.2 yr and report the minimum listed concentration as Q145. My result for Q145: 73.13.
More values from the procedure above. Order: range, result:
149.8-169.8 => 69.37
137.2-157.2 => 69.52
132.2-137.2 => 75.67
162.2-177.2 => 66.27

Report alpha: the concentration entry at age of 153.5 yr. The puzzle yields 69.52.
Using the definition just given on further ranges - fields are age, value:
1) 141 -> 75.68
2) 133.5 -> 75.67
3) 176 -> 72.12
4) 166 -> 69.37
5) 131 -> 77.83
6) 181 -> 68.42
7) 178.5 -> 68.05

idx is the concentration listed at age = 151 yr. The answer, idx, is 72.98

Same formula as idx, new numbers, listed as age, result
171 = 70.64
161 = 70.45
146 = 75.02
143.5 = 73.13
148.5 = 72.31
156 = 70.88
